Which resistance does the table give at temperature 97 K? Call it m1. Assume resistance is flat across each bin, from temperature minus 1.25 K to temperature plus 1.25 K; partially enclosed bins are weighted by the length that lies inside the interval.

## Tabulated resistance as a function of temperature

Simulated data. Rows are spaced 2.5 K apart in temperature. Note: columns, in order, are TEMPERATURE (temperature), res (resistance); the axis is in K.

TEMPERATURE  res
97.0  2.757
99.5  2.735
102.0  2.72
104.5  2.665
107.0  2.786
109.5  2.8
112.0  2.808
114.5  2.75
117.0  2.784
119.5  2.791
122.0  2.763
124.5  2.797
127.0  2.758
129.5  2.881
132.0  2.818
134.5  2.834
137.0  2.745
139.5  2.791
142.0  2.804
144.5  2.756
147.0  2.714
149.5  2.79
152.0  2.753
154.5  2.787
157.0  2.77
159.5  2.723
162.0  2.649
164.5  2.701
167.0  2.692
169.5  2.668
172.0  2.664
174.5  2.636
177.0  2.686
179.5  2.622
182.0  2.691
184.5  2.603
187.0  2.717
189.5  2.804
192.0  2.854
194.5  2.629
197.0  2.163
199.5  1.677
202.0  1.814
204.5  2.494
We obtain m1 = 2.757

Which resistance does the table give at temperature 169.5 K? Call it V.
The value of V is 2.668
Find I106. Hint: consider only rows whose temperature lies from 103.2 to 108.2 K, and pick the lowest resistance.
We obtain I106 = 2.665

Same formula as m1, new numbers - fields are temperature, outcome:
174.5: 2.636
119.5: 2.791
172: 2.664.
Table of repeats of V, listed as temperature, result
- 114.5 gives 2.75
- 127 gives 2.758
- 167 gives 2.692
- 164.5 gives 2.701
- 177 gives 2.686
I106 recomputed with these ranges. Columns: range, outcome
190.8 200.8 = 1.677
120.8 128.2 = 2.758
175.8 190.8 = 2.603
